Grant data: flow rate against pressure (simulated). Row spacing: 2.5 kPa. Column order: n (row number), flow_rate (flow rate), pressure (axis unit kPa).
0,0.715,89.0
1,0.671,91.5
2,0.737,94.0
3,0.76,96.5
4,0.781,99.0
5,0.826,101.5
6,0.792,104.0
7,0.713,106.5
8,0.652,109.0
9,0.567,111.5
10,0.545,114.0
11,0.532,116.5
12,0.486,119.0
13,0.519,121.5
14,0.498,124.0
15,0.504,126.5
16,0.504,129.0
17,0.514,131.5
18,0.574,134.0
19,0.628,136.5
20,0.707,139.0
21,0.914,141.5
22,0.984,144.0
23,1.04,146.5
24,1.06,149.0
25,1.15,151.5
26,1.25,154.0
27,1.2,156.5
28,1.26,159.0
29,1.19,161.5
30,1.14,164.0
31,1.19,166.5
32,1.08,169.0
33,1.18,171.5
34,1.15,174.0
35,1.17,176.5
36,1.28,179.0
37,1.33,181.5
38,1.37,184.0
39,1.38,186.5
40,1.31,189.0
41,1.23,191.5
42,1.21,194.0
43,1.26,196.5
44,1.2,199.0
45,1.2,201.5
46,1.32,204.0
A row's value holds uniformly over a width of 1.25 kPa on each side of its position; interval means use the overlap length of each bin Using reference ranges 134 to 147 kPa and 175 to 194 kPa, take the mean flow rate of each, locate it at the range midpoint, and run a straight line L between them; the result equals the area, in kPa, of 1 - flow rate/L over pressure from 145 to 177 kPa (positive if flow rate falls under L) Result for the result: -4.0 kPa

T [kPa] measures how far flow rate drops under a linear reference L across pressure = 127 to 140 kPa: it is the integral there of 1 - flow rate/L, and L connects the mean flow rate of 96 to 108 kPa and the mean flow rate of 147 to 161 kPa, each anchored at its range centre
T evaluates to 5.6 kPa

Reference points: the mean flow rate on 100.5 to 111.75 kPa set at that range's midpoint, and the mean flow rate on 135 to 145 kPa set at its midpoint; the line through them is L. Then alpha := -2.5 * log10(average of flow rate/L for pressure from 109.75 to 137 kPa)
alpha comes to 0.38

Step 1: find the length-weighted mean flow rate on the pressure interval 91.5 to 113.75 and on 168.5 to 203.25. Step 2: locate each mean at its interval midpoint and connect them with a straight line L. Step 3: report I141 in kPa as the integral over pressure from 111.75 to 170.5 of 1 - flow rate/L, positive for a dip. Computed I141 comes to 8.4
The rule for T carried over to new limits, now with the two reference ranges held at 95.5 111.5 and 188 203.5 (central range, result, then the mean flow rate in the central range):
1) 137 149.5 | 0.5 kPa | 0.915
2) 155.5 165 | -1.4 kPa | 1.2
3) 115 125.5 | 4.0 kPa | 0.51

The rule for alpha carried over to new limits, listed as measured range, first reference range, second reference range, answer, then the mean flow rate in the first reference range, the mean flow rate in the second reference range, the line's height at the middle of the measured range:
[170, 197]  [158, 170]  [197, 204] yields -0.050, 1.17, 1.23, 1.2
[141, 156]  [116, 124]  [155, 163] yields -0.056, 0.508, 1.22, 1.02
